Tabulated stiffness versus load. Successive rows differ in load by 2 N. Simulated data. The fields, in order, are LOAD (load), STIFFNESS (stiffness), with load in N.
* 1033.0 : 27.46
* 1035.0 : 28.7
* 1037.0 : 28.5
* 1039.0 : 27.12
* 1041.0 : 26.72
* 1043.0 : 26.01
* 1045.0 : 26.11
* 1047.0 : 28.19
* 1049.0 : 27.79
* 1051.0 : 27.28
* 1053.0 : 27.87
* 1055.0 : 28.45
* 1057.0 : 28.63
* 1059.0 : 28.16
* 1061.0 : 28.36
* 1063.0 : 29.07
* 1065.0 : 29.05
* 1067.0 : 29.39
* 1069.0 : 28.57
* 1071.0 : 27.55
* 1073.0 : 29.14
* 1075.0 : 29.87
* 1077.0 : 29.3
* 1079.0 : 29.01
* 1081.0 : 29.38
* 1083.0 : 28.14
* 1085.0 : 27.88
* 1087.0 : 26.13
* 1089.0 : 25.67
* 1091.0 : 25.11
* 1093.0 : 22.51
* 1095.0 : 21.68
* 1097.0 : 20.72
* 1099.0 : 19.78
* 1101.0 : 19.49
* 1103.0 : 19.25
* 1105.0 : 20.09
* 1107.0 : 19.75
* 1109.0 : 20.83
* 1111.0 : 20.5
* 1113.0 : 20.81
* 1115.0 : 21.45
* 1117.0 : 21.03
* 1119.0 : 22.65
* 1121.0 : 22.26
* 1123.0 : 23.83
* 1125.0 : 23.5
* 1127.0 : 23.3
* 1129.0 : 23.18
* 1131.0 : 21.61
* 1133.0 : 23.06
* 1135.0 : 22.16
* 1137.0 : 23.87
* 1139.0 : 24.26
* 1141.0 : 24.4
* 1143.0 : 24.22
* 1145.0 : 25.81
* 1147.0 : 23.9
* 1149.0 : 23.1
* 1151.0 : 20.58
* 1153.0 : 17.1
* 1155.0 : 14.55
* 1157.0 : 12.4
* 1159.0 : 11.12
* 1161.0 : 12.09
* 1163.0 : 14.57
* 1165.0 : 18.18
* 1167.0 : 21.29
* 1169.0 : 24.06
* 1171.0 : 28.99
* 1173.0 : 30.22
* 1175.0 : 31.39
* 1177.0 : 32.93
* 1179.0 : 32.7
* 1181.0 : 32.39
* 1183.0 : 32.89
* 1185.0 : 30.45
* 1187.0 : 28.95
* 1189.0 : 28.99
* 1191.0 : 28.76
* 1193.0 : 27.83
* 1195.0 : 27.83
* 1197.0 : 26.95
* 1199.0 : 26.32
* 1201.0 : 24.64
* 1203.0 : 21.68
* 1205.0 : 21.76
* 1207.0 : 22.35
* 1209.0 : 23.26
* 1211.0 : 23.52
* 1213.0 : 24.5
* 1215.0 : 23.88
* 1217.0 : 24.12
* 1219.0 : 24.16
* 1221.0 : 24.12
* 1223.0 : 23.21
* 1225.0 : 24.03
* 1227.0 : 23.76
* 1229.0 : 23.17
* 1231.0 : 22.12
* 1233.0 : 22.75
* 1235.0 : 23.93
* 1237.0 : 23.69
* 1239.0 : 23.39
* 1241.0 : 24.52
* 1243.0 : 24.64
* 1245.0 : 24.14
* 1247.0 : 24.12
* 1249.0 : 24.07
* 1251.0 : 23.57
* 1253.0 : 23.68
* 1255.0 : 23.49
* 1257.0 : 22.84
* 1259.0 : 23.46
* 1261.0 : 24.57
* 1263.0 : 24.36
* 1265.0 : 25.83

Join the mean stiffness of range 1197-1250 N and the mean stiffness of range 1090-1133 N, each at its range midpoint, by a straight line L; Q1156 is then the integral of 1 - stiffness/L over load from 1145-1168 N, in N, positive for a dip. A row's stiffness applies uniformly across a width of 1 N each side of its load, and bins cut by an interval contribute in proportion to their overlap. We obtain 5.0 N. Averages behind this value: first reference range 21.6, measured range 17.5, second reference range 23.7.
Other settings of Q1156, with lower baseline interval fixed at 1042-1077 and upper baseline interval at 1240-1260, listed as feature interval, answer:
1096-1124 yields 6.4 N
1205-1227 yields 0.9 N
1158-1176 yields 3.1 N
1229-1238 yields 0.4 N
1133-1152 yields 2.0 N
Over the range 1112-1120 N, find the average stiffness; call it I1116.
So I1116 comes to 21.5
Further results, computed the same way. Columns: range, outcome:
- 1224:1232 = 23.3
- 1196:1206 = 24.3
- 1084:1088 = 27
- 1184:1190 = 29.5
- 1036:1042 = 27.4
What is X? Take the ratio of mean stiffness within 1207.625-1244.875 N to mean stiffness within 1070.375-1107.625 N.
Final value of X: 0.96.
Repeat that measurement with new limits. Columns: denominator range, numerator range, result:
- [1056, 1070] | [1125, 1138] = 0.80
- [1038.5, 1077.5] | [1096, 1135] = 0.76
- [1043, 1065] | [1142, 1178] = 0.77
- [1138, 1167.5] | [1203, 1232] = 1.22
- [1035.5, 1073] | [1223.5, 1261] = 0.85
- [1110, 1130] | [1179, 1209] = 1.23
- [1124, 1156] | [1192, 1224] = 1.09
